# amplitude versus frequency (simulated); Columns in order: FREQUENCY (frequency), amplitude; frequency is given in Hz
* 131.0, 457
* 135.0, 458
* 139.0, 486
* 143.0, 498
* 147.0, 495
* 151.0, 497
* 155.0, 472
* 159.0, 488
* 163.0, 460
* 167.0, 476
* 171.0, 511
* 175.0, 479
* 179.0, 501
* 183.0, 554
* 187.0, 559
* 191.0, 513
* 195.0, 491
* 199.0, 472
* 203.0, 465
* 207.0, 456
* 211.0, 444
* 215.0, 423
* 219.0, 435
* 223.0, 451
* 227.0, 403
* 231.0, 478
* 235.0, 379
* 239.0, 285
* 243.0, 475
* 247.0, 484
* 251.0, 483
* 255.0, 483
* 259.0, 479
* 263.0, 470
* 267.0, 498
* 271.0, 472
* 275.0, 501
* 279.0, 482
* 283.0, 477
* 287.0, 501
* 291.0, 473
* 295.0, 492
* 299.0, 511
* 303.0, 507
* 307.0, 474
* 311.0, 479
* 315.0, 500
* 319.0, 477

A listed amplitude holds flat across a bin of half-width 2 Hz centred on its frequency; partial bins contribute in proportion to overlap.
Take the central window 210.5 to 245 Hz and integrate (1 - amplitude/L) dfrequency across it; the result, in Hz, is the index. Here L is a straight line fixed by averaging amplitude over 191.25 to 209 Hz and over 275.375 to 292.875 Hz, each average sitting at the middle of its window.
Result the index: 4.3 Hz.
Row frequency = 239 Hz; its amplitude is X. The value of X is 285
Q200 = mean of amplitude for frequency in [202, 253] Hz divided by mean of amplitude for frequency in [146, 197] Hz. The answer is 0.87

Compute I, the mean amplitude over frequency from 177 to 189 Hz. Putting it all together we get 538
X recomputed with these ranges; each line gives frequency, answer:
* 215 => 423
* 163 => 460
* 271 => 472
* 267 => 498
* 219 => 435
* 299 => 511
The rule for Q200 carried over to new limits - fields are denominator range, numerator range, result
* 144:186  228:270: 0.91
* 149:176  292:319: 1.02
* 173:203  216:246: 0.82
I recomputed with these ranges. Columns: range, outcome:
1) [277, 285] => 480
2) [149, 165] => 479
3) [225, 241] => 386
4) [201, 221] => 445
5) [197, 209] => 464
